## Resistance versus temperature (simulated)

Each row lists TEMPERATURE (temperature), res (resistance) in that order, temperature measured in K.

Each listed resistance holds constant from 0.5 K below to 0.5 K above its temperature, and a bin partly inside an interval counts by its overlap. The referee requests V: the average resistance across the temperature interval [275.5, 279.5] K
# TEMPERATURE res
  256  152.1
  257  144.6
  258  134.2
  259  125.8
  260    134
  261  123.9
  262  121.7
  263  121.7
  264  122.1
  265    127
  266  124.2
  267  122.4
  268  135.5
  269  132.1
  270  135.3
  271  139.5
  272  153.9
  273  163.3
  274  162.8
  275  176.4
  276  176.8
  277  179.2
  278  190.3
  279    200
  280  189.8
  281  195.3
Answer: 187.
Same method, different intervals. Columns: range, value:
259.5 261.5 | 129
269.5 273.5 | 148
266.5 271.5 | 133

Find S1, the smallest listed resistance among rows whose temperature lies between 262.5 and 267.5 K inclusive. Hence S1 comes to 121.7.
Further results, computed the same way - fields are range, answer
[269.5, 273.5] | 135.3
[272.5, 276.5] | 162.8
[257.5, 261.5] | 123.9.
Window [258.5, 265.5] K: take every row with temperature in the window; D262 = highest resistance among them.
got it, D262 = 134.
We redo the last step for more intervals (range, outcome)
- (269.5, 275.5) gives 176.4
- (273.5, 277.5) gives 179.2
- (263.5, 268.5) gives 135.5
